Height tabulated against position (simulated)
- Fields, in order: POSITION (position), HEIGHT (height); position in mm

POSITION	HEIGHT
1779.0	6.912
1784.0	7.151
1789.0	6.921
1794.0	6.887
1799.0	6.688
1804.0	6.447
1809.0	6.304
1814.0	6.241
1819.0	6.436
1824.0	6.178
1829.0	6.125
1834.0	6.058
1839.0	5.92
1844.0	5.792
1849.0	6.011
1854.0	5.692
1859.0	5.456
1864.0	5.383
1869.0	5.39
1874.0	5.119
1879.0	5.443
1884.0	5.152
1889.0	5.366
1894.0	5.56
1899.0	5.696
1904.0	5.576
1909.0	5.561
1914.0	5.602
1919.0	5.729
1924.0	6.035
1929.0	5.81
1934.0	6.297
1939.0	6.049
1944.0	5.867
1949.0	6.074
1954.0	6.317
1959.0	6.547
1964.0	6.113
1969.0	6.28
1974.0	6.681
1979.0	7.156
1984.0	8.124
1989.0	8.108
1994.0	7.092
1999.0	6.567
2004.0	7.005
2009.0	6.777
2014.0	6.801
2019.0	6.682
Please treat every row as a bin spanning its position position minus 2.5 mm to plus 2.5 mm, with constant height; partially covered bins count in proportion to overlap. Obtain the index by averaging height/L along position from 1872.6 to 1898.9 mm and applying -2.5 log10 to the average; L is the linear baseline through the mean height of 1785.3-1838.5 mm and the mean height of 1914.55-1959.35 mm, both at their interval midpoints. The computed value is 0.16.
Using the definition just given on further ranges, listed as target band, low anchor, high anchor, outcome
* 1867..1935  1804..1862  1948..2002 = 0.15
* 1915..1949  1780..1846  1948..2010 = 0.13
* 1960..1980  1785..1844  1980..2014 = 0.10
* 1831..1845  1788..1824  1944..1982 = 0.10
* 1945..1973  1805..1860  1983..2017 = 0.10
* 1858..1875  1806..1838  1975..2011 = 0.21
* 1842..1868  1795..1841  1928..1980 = 0.12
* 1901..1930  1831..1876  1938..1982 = 0.07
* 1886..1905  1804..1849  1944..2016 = 0.16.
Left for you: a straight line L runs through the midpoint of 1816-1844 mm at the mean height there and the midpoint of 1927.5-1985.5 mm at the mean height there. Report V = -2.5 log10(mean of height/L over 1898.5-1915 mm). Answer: 0.13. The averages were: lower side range 6.11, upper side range 6.42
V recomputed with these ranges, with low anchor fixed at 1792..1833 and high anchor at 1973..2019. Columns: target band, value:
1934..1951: 0.15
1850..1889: 0.22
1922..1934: 0.15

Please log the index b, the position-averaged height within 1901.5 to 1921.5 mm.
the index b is 5.62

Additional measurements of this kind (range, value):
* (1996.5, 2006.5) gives 6.79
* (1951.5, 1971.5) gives 6.31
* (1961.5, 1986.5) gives 6.87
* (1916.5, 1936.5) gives 5.97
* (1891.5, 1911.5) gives 5.6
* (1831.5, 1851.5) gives 5.95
